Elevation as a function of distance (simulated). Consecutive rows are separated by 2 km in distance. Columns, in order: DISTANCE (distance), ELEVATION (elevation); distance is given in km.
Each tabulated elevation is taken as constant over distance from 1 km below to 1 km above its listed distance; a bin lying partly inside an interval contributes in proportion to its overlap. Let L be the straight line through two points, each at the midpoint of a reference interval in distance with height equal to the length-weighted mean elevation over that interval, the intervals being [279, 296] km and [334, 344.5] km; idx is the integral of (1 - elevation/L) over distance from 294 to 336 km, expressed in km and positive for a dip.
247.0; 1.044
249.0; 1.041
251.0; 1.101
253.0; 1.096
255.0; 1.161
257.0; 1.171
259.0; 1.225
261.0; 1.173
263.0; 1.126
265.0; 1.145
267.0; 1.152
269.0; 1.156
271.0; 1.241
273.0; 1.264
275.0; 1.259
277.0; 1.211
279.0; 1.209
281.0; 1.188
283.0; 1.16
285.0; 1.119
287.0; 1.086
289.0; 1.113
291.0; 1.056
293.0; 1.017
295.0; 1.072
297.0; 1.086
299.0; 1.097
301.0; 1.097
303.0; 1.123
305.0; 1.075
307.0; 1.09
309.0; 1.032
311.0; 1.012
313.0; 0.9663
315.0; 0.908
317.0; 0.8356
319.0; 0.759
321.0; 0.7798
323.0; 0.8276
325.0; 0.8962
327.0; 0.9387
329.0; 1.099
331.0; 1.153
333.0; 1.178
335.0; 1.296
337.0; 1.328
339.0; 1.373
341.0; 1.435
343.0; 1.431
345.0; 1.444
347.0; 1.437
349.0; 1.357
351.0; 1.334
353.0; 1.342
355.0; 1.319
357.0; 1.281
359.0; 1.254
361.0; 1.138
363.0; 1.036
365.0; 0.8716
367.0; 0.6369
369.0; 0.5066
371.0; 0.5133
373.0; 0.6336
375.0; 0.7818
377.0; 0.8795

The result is 7.8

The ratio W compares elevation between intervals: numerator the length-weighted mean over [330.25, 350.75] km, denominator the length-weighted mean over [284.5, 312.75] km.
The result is 1.25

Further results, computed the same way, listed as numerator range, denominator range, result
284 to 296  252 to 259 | 0.93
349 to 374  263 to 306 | 0.88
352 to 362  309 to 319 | 1.37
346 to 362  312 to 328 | 1.51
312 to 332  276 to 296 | 0.82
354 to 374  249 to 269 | 0.80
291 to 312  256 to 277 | 0.90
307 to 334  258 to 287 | 0.81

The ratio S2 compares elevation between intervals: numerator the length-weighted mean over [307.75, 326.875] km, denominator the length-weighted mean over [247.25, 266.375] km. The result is 0.79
